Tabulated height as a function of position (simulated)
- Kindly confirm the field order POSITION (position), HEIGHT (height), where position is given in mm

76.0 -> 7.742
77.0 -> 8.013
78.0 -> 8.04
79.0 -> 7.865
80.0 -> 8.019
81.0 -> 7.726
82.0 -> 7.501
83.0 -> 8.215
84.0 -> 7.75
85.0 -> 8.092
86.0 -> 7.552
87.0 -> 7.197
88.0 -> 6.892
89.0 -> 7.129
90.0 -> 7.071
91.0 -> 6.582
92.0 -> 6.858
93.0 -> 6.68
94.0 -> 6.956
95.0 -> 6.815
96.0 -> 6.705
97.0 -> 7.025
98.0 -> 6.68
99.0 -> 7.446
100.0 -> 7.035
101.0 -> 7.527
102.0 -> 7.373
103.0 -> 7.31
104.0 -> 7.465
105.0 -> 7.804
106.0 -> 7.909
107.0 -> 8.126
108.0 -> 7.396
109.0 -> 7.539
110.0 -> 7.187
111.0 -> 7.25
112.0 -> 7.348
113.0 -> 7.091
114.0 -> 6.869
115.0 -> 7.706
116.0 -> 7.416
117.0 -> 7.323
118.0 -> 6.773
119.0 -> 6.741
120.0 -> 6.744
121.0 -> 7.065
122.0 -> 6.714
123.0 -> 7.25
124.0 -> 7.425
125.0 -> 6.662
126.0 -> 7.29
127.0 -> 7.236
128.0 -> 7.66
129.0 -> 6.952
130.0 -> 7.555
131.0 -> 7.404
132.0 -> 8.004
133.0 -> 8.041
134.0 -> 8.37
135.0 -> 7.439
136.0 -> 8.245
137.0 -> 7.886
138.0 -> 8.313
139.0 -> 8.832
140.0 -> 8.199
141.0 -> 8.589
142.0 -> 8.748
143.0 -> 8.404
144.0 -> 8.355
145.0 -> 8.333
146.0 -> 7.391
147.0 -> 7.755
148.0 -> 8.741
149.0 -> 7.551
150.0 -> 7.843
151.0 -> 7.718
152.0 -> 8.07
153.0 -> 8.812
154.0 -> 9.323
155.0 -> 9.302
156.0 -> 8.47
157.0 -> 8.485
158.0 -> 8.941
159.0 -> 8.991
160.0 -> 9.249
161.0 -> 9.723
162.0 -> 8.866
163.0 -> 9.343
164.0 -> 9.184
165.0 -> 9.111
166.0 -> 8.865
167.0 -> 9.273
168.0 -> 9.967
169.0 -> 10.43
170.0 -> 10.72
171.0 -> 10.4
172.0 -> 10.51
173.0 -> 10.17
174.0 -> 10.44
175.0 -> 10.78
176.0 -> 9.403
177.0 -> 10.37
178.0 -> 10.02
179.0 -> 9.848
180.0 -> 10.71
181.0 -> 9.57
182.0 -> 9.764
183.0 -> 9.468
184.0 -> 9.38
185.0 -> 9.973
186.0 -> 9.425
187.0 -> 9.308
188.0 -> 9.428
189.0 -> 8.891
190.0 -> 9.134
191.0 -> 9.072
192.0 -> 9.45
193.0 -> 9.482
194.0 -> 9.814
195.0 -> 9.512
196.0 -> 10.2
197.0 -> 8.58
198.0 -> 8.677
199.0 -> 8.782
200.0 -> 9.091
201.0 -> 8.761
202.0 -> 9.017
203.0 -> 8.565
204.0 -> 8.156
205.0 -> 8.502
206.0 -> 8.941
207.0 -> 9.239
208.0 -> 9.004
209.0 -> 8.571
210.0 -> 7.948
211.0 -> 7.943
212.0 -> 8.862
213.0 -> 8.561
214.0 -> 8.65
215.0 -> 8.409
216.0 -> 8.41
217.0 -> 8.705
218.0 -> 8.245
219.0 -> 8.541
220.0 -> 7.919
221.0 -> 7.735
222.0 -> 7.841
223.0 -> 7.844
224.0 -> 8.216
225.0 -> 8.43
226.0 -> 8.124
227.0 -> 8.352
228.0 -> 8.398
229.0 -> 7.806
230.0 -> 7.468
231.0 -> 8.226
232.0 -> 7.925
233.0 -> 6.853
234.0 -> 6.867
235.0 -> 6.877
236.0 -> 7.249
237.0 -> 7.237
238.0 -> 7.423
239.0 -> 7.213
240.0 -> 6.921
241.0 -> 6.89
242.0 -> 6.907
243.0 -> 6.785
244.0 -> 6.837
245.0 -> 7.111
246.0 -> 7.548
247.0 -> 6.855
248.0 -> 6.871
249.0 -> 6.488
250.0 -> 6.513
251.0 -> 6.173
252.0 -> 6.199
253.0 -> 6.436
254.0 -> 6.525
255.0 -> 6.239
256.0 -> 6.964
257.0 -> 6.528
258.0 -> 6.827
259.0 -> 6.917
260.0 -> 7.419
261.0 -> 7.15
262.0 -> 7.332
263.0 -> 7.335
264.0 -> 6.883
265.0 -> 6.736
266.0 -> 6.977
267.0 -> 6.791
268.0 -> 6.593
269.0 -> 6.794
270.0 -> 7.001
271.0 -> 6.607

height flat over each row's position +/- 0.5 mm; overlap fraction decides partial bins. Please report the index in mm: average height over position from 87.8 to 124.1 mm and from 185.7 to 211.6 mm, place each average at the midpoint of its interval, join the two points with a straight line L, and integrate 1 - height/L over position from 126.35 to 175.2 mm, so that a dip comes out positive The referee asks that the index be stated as -3.9 mm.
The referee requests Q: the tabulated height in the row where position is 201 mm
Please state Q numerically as 8.761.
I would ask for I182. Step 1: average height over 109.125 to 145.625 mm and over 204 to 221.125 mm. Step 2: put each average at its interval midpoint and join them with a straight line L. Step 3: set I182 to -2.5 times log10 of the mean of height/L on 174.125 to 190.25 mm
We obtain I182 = -0.192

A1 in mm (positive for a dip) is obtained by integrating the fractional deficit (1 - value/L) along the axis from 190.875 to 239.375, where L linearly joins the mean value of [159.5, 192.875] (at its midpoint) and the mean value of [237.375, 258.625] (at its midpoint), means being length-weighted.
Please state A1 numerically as -1.42 mm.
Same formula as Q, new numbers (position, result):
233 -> 6.853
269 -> 6.794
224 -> 8.216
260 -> 7.419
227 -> 8.352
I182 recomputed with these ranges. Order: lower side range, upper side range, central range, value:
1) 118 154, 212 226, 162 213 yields -0.16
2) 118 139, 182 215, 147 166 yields -0.08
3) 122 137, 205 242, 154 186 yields -0.24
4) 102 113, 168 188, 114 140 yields 0.10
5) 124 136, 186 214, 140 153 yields -0.04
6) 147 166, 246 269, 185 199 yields -0.16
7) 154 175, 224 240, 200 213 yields -0.04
